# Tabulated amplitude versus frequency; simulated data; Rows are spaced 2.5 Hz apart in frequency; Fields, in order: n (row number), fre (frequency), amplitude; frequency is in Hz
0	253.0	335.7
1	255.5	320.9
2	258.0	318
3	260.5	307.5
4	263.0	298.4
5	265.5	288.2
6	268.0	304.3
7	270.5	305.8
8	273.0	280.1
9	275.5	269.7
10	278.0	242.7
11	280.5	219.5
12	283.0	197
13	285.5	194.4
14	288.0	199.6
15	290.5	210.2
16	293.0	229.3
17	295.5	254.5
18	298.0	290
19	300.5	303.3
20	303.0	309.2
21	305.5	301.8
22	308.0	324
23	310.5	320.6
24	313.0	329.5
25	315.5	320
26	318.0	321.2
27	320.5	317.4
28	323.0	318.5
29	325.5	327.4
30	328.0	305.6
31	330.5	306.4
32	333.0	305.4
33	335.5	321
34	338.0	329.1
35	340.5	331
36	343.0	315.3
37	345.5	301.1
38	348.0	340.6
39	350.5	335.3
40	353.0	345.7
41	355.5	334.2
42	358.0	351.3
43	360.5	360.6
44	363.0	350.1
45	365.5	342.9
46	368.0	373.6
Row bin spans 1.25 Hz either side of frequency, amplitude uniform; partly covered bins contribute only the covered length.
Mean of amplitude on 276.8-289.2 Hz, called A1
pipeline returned 211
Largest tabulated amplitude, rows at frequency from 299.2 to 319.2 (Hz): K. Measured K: 329.5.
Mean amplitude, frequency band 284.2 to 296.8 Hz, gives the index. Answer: 218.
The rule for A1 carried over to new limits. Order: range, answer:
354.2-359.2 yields 343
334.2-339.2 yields 325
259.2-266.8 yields 298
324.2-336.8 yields 313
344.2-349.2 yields 321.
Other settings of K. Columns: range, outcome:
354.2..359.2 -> 351.3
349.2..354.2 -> 345.7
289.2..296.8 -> 254.5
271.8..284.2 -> 280.1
